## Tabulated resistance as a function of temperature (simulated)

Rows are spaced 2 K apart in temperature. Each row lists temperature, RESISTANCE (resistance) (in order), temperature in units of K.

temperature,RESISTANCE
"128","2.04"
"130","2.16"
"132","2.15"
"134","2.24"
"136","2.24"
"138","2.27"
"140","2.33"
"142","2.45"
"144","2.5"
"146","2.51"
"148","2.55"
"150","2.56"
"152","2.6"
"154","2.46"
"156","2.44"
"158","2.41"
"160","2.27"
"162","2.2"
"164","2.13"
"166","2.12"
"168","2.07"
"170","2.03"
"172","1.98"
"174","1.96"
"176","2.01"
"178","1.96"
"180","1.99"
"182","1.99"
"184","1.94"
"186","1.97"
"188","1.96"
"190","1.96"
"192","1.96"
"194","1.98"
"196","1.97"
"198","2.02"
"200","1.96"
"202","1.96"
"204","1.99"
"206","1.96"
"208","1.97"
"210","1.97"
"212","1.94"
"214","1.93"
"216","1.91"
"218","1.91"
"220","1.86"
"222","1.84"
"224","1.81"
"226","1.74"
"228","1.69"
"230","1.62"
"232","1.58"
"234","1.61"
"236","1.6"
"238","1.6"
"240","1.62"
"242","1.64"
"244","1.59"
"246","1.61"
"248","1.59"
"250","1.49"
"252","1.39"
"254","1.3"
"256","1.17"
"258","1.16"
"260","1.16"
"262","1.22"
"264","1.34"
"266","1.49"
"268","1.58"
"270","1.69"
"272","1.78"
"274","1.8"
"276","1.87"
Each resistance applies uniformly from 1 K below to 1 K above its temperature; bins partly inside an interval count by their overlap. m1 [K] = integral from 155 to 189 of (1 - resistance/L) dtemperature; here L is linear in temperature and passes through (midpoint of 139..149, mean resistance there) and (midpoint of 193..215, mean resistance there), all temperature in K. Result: 2.32 K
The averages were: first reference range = 2.47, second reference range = 1.97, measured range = 2.08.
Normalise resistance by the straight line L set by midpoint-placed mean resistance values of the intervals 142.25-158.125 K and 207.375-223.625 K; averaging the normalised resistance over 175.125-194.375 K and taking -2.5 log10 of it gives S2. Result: 0.11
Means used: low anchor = 2.51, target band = 1.97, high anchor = 1.91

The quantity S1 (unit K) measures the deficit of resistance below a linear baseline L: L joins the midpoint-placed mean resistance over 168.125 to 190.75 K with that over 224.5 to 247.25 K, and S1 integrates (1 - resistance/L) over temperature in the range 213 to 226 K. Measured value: -1.0 K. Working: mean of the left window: 1.98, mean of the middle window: 1.87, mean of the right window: 1.63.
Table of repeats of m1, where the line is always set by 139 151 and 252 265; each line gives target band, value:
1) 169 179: 0.82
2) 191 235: -3.47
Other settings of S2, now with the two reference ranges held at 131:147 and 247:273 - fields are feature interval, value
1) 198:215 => -0.08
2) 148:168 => -0.07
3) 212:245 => -0.05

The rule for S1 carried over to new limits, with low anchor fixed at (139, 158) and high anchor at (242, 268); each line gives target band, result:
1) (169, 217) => 1.2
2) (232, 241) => -0.1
